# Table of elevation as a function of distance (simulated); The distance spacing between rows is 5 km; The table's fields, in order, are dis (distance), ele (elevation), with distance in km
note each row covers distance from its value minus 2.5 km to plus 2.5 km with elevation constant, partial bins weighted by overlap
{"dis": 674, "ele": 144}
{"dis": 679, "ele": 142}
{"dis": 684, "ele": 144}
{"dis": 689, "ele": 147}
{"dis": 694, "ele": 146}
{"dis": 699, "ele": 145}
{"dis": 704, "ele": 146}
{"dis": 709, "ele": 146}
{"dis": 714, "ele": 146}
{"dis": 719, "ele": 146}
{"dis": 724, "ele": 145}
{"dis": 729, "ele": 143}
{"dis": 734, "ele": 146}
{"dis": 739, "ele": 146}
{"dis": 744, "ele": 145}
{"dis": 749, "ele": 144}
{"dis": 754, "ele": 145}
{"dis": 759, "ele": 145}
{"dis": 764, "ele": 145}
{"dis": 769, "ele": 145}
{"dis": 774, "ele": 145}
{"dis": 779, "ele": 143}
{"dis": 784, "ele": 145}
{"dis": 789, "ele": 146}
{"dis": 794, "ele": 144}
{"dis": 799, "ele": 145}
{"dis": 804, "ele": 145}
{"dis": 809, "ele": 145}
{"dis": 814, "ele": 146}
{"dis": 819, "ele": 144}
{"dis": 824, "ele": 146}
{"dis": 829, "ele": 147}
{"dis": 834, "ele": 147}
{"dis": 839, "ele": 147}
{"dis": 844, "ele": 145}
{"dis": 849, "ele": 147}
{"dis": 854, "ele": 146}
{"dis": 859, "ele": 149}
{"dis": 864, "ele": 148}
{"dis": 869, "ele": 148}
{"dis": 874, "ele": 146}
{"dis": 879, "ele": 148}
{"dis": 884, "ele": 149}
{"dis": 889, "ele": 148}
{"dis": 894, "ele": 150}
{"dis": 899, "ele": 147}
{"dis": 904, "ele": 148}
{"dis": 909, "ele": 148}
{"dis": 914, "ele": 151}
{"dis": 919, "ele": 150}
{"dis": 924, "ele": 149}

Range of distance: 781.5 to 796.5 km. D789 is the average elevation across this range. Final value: 145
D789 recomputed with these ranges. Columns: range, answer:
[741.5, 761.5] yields 145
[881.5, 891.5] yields 148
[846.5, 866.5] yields 148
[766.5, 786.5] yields 144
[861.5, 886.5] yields 148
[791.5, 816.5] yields 145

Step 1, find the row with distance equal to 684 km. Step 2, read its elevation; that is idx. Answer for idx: 144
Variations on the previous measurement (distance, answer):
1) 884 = 149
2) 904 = 148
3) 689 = 147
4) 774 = 145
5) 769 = 145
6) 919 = 150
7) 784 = 145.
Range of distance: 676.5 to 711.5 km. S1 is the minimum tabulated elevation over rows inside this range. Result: 142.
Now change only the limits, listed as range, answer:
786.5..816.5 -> 144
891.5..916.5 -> 147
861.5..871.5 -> 148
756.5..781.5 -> 143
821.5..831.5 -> 146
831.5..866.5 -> 145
